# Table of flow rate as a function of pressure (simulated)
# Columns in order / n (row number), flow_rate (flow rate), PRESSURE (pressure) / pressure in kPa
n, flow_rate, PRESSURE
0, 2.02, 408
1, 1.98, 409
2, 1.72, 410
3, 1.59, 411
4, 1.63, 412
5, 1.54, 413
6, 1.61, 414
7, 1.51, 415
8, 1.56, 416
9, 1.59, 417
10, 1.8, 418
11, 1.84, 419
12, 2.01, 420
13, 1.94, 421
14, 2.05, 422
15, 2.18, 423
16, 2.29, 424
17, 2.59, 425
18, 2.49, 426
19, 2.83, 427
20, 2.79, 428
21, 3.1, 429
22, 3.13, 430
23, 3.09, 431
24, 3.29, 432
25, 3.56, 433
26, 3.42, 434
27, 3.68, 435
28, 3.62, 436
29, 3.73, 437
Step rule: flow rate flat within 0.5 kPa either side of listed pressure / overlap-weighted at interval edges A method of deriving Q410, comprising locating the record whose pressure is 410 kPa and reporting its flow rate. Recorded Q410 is 1.72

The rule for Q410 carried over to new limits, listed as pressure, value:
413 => 1.54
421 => 1.94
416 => 1.56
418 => 1.8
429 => 3.1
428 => 2.79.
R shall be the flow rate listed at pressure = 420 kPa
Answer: 2.01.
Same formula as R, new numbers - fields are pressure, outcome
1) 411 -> 1.59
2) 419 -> 1.84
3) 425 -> 2.59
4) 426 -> 2.49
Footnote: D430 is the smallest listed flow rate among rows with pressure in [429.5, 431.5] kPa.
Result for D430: 3.09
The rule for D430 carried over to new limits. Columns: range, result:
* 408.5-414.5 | 1.54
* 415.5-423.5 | 1.56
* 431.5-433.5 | 3.29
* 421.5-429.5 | 2.05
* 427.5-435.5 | 2.79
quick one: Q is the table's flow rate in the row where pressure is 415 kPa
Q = 1.51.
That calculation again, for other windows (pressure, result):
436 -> 3.62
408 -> 2.02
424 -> 2.29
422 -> 2.05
